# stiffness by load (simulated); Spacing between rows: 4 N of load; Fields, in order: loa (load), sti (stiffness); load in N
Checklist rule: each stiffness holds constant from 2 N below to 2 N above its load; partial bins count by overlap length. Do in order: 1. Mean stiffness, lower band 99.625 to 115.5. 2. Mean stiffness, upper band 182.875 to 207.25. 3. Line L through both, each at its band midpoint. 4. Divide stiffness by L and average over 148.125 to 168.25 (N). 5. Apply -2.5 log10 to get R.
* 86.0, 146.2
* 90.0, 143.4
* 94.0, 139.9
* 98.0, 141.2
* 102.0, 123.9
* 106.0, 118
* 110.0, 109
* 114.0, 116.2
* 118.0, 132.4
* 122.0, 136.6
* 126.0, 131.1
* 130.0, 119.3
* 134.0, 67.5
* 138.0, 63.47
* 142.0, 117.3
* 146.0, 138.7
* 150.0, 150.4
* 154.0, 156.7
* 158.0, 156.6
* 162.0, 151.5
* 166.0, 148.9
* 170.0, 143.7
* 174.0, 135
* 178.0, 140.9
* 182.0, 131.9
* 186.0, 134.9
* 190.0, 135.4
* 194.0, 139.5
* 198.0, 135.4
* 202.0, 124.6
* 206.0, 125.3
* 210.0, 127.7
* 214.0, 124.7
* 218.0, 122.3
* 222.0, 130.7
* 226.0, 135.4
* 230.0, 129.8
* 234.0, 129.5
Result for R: -0.21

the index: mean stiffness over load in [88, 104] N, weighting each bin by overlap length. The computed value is 137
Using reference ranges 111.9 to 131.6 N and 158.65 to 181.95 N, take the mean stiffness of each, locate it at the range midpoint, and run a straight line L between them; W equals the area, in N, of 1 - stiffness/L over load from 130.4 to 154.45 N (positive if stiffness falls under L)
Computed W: 3.8 N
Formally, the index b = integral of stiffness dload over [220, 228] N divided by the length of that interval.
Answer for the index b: 133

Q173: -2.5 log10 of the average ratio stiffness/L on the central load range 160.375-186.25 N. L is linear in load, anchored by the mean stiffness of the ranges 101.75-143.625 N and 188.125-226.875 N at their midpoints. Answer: -0.15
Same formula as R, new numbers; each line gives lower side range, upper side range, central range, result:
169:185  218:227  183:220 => 0.030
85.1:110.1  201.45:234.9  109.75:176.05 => 0.020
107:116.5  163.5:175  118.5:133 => -0.036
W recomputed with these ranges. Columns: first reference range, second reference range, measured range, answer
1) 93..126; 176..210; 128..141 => 4.3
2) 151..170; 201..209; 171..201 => 0.1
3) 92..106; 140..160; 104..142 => 7.4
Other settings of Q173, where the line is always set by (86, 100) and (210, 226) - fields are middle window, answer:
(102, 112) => 0.21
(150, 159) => -0.15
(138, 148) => 0.18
